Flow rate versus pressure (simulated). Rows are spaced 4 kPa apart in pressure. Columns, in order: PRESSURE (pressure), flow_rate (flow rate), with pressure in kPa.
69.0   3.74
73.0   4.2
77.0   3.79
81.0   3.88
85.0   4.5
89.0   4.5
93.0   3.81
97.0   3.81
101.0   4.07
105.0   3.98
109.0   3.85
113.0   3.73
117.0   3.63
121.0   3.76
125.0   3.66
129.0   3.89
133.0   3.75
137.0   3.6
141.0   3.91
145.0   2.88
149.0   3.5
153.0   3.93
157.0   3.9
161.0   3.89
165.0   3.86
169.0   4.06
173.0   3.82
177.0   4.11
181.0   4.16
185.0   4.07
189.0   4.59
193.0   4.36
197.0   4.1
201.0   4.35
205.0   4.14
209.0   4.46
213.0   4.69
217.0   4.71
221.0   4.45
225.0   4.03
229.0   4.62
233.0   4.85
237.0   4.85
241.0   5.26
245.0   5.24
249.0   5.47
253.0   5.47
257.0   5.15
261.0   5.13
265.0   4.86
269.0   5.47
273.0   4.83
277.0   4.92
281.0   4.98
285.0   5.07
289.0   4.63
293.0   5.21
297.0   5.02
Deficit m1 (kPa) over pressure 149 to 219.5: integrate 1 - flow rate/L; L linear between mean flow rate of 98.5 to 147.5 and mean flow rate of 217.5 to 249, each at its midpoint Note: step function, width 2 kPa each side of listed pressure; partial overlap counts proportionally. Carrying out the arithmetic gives 2.5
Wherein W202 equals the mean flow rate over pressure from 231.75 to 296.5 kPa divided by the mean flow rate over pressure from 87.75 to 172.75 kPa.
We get 1.34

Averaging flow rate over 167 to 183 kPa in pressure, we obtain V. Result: 4.04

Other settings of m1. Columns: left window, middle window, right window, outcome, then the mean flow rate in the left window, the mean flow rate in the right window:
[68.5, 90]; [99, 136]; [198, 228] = 3.39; 4.11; 4.4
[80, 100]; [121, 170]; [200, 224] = 6.16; 4.11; 4.45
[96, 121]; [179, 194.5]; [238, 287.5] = 0.72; 3.84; 5.14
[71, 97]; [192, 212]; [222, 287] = 1.80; 4.09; 5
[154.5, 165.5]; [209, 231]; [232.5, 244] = 1.20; 3.89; 5.03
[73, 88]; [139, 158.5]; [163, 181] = 1.93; 4.11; 3.98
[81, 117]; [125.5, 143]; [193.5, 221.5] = 1.51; 4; 4.41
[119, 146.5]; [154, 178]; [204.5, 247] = 0.51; 3.65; 4.68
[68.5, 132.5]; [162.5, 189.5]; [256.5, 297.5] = 2.03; 3.93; 5.02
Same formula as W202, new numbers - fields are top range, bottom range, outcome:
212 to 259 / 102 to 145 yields 1.31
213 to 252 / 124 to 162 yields 1.31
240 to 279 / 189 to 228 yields 1.18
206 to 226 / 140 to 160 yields 1.23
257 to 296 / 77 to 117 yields 1.26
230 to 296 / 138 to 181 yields 1.34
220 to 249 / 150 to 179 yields 1.23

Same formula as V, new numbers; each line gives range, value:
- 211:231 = 4.5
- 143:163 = 3.62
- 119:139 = 3.73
